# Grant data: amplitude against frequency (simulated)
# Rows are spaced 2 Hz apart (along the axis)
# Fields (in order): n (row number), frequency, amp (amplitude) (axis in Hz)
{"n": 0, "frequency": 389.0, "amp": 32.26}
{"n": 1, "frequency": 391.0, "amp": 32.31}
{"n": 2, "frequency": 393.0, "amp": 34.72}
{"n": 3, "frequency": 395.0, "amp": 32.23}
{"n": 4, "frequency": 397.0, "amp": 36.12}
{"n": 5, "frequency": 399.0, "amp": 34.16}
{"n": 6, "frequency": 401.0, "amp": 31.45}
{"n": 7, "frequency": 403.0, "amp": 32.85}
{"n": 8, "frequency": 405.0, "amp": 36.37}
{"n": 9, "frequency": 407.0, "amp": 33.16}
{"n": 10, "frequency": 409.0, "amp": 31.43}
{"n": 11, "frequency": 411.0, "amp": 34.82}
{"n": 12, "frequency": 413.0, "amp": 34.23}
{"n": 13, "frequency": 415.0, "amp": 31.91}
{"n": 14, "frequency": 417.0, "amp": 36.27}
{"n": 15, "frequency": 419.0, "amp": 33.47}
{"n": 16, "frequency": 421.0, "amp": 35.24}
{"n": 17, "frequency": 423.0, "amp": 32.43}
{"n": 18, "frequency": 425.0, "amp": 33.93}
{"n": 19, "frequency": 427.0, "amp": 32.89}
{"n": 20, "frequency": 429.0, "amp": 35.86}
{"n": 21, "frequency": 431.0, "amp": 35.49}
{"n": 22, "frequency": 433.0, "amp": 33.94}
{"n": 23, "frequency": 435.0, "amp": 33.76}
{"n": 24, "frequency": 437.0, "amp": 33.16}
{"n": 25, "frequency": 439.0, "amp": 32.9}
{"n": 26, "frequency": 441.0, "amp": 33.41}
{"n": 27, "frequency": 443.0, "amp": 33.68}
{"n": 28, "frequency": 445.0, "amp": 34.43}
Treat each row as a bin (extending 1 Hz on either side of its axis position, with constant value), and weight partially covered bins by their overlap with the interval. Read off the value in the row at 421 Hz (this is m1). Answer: 35.24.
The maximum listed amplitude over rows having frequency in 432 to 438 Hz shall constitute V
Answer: 33.94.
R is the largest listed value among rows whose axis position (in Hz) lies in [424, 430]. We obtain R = 35.86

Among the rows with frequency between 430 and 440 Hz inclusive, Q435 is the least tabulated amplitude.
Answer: 32.9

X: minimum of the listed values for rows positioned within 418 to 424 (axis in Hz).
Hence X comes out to 32.43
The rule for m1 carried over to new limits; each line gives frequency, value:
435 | 33.76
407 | 33.16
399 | 34.16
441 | 33.41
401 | 31.45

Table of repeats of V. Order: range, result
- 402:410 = 36.37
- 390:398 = 36.12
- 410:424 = 36.27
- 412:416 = 34.23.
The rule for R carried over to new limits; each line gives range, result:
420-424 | 35.24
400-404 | 32.85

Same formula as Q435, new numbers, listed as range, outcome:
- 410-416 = 31.91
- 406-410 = 31.43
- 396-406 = 31.45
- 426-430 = 32.89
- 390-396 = 32.23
